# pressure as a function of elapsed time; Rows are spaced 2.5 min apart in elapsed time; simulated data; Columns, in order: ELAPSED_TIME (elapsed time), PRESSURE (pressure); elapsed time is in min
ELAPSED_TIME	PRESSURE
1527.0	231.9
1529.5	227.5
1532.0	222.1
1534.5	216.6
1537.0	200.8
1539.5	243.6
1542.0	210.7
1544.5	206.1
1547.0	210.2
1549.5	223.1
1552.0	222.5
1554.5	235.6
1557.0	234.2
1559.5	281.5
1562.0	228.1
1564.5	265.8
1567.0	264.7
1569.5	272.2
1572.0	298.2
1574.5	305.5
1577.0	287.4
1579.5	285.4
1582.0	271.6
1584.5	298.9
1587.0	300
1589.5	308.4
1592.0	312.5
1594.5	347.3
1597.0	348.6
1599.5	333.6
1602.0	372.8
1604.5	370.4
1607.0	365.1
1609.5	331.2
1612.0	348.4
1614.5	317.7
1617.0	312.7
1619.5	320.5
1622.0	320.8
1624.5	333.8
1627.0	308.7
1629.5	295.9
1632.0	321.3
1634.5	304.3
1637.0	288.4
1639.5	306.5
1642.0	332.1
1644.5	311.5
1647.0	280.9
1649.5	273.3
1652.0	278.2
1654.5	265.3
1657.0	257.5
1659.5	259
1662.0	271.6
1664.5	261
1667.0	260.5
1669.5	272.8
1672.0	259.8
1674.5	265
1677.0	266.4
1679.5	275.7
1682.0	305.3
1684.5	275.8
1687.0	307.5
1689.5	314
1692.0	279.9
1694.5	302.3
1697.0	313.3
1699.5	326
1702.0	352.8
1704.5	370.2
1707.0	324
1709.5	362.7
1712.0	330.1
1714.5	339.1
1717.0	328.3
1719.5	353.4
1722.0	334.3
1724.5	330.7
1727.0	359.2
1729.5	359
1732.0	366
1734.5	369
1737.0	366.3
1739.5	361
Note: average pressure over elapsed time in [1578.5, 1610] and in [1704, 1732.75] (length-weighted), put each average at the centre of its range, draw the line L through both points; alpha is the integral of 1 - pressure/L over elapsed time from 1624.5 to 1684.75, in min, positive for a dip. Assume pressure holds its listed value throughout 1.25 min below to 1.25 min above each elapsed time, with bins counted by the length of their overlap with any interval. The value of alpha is 9.2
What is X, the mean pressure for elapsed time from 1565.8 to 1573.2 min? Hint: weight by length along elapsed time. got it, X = 278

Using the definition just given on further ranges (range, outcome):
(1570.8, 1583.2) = 290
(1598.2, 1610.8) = 355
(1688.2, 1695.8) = 299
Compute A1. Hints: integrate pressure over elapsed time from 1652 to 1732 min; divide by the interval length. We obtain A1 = 306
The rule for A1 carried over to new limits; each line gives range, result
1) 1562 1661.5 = 306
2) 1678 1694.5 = 293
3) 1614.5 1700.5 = 292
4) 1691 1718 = 330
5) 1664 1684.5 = 271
